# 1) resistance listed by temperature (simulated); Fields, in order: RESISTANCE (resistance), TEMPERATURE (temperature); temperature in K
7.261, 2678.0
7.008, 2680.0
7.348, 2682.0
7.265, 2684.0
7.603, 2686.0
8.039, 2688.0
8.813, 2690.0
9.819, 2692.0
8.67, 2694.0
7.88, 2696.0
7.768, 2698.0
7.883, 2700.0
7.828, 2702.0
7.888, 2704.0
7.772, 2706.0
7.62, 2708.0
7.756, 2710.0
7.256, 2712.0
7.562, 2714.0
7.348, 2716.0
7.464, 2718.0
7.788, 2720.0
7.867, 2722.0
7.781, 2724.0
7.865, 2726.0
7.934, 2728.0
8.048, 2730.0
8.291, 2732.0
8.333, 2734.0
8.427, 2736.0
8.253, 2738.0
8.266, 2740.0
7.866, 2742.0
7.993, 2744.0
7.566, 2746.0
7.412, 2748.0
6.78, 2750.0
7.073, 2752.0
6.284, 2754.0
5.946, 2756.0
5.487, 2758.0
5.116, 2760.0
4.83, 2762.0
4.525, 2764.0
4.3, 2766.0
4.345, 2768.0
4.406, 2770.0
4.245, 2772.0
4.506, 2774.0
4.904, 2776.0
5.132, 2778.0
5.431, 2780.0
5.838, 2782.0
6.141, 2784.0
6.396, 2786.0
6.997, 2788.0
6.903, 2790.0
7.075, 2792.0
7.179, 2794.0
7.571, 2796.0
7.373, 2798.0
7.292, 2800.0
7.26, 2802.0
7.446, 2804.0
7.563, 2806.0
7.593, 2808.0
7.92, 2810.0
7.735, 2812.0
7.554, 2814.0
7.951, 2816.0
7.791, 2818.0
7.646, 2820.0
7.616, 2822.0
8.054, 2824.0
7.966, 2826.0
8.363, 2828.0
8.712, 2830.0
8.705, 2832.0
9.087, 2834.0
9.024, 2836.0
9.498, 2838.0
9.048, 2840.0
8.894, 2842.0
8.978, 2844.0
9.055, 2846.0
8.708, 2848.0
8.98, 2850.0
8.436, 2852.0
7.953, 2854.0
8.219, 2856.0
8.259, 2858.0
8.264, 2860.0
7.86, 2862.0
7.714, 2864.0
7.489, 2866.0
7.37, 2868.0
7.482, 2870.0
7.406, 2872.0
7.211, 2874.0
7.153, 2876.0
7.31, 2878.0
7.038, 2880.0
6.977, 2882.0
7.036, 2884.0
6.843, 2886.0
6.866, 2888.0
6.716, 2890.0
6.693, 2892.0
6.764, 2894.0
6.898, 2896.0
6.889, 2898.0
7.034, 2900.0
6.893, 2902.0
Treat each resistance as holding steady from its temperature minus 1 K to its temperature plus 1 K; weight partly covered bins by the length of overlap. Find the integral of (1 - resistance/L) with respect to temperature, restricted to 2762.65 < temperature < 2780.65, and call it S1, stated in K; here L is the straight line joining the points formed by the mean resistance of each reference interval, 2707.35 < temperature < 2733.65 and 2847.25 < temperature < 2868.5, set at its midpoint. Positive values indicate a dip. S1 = 7.4 K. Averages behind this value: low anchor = 7.75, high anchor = 8.12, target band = 4.63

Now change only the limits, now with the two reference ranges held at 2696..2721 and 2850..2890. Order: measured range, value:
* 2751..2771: 6.3 K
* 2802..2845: -3.7 K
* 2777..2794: 2.9 K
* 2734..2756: 0.3 K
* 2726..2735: -0.6 K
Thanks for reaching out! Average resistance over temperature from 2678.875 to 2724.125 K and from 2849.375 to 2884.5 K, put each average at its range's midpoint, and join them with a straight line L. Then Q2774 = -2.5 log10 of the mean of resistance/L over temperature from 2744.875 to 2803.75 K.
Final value 0.27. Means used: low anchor 7.83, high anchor 7.67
